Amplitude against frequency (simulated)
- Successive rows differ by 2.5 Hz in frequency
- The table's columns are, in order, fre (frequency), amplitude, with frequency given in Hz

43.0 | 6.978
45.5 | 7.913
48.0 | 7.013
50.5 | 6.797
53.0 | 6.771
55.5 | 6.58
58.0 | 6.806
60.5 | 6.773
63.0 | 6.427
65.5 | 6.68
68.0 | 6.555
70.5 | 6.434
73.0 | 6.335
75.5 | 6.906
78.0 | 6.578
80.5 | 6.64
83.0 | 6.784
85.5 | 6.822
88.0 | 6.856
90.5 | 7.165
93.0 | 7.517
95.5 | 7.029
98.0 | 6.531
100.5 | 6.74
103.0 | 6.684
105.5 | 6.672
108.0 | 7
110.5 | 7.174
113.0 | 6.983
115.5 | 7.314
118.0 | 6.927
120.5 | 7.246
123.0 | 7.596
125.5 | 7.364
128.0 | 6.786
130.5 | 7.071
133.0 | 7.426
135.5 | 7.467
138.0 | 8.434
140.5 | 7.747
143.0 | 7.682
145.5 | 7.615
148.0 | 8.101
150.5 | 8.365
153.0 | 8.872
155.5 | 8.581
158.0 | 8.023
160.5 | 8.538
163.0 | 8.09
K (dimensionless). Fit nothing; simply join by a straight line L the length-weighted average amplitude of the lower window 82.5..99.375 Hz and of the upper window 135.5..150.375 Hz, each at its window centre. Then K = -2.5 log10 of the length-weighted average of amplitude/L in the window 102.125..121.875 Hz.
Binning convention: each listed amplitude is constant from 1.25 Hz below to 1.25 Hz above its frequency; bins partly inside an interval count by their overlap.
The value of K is 0.05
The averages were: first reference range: 6.96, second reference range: 7.91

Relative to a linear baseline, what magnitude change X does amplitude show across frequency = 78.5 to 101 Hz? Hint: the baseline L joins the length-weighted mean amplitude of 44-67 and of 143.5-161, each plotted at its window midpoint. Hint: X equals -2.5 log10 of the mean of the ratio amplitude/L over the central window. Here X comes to 0.07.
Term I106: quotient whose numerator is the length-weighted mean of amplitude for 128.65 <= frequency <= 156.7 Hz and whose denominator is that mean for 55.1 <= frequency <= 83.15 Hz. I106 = 1.2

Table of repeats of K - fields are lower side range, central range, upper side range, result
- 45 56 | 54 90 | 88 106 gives 0.05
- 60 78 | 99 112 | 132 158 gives 0.07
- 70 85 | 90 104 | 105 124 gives -0.01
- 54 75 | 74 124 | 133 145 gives 0.03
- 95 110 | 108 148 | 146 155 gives 0.03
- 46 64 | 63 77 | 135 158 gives 0.07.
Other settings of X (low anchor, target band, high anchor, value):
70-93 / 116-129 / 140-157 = 0.06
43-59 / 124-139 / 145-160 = 0.09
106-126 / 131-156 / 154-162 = 0.00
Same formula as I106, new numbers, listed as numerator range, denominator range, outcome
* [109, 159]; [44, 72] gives 1.12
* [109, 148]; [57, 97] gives 1.09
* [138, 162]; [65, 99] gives 1.21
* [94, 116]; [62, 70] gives 1.05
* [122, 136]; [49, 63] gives 1.08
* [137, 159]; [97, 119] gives 1.18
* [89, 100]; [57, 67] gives 1.06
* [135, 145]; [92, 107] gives 1.14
